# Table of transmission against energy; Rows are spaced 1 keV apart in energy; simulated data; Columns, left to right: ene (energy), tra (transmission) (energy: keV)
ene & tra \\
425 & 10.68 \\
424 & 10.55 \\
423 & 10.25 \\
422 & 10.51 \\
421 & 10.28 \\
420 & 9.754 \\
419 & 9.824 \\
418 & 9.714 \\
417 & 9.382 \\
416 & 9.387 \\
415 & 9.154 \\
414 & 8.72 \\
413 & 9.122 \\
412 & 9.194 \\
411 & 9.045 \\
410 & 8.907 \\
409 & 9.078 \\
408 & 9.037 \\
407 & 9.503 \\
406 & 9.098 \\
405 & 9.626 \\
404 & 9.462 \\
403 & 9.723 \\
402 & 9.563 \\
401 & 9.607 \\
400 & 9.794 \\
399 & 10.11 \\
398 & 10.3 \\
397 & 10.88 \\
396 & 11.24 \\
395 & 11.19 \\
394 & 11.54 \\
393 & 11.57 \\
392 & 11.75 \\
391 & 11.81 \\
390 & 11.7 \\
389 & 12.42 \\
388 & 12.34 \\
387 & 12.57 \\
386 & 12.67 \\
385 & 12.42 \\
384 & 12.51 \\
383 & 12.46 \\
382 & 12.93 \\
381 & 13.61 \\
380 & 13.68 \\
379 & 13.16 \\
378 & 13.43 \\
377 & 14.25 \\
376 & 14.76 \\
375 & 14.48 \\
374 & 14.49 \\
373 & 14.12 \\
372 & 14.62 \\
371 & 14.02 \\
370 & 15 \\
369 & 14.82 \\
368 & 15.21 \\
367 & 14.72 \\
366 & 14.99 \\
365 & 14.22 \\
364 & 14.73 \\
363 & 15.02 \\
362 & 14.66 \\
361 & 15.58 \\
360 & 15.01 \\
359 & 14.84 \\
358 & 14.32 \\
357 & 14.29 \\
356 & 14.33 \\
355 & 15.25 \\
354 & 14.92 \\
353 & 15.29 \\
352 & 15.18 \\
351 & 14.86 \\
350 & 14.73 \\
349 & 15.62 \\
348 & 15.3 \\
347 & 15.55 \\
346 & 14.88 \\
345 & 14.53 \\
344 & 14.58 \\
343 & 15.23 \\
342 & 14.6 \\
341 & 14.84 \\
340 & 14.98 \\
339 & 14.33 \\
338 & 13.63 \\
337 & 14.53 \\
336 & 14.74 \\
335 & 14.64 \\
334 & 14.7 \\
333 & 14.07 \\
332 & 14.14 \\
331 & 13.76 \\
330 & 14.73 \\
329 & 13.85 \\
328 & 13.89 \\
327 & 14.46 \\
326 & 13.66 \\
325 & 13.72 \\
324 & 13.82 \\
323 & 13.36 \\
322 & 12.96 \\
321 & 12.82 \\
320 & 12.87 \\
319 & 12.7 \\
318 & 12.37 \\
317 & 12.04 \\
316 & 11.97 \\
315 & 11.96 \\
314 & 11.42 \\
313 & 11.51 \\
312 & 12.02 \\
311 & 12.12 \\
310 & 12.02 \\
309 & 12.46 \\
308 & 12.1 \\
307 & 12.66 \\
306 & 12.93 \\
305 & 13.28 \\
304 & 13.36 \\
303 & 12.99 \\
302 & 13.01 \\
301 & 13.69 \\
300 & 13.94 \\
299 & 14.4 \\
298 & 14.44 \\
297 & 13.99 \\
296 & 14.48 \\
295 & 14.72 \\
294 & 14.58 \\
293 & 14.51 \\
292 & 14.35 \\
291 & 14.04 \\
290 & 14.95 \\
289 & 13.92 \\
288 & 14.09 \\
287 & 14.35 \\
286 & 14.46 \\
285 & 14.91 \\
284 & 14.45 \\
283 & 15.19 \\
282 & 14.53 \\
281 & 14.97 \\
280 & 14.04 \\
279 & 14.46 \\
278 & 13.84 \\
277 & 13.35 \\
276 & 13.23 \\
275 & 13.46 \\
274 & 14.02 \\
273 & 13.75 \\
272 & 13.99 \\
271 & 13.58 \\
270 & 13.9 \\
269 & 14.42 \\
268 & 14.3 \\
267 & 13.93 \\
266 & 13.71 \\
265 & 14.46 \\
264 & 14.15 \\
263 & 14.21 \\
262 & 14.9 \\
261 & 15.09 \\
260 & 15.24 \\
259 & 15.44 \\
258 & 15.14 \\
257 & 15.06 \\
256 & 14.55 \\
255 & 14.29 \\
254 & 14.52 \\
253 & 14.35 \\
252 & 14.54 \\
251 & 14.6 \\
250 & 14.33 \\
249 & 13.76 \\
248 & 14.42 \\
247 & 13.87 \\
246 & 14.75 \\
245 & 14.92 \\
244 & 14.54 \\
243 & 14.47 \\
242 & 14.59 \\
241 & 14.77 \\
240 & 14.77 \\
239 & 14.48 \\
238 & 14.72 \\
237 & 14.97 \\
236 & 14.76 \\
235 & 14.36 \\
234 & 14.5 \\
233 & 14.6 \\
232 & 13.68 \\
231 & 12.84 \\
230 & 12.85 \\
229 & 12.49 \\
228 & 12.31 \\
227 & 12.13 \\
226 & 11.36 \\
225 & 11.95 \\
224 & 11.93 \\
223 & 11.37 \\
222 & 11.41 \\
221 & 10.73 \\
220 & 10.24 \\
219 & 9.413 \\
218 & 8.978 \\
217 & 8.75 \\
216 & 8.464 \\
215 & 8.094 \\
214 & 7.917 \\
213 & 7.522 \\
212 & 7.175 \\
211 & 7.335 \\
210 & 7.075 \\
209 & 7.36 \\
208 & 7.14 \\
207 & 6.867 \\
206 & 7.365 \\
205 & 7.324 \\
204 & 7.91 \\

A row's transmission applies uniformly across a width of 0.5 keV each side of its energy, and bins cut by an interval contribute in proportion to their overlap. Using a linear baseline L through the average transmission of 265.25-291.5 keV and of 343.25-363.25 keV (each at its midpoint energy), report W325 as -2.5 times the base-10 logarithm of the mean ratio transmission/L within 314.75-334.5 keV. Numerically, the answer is 0.10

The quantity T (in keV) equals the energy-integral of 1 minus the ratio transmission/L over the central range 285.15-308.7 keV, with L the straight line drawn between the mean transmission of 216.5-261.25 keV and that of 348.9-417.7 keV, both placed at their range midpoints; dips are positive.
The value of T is -1.5 keV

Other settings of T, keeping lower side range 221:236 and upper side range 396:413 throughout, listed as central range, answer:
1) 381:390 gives -2.4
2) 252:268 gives -3.2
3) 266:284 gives -3.3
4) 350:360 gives -4.2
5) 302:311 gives -1.1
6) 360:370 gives -4.5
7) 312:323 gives -1.2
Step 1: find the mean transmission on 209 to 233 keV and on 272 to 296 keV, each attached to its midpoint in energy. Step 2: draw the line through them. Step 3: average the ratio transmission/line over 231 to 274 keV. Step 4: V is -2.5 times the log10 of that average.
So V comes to -0.18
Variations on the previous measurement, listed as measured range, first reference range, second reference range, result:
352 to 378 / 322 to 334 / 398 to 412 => -0.24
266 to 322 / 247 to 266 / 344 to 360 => 0.09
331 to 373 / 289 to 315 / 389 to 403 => -0.22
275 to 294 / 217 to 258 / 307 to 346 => -0.07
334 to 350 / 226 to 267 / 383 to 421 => -0.24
